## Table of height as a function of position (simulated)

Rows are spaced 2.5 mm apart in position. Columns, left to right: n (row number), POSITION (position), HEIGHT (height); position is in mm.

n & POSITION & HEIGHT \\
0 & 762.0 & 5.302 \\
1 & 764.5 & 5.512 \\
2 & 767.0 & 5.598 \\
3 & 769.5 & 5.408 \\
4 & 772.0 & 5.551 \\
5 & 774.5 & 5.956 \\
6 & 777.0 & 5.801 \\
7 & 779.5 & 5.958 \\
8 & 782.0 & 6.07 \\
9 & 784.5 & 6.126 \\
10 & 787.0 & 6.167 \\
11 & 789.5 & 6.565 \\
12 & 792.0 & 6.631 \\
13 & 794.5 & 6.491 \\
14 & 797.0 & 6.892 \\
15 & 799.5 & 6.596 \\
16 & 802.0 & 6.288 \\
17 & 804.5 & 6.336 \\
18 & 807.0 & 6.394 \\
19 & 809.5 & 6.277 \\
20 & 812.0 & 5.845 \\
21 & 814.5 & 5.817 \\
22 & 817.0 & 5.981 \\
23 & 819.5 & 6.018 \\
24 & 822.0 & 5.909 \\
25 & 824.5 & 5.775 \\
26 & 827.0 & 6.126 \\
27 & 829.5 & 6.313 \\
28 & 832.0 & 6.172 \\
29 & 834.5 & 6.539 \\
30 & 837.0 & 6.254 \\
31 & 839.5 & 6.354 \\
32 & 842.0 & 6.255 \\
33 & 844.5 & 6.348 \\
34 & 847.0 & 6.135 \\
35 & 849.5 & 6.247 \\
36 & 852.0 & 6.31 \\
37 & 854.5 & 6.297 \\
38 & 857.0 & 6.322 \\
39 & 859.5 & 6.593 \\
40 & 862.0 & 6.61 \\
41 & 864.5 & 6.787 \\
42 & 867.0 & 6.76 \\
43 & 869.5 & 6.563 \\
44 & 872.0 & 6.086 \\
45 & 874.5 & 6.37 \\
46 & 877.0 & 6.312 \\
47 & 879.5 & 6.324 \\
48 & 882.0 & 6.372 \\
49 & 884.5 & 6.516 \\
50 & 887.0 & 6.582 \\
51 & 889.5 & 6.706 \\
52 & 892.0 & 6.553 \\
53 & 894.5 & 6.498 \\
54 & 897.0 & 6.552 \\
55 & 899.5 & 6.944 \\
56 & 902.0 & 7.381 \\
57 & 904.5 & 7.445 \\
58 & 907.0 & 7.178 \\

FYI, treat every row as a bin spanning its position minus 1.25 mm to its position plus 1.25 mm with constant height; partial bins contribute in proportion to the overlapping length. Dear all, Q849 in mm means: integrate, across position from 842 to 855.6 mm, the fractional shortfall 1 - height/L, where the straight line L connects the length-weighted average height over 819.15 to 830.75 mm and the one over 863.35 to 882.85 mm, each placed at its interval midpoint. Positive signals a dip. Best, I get -0.1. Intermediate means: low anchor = 6.03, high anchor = 6.45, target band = 6.27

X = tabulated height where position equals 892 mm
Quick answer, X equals 6.553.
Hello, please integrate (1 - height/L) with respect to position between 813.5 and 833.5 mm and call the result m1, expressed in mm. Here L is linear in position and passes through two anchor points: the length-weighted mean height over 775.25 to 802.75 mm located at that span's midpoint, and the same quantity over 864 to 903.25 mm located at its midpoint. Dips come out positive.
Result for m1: 1.2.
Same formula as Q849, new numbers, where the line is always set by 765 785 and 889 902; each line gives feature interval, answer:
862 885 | 0.30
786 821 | -1.77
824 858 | 0.21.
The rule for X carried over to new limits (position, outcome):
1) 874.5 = 6.37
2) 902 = 7.381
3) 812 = 5.845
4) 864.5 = 6.787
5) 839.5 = 6.354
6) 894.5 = 6.498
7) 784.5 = 6.126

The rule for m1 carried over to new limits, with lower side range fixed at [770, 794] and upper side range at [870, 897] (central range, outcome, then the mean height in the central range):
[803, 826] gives 0.57 mm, 6.04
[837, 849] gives 0.05 mm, 6.27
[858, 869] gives -0.52 mm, 6.67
